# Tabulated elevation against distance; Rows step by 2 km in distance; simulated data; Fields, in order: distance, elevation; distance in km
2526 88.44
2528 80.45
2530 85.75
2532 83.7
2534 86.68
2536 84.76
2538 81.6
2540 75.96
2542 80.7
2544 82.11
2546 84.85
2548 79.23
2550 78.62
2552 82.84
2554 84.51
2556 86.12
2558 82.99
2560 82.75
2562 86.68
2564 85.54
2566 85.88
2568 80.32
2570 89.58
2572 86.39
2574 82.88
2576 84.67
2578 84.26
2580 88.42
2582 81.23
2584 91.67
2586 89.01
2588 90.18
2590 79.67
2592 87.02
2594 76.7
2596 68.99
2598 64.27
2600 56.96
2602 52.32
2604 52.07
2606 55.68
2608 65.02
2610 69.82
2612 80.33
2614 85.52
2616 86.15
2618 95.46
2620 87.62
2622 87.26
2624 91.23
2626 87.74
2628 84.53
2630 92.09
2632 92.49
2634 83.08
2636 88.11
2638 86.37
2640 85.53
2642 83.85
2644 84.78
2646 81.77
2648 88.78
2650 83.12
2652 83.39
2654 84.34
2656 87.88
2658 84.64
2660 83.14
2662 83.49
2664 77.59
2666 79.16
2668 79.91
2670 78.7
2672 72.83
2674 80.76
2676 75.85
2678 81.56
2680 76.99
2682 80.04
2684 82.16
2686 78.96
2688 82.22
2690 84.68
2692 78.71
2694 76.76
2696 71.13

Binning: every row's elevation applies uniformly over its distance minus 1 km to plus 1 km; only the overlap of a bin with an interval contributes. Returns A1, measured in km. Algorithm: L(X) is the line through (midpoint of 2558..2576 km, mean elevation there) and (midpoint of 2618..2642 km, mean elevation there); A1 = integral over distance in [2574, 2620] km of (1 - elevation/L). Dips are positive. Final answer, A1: 4.97 km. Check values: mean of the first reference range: 84.9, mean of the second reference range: 88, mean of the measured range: 77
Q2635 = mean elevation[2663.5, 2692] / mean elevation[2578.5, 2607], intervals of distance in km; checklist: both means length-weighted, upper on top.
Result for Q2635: 1.07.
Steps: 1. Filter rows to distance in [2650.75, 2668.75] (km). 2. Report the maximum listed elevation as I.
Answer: 87.88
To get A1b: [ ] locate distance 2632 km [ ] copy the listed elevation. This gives 92.49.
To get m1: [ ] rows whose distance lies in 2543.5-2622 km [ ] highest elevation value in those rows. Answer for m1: 95.46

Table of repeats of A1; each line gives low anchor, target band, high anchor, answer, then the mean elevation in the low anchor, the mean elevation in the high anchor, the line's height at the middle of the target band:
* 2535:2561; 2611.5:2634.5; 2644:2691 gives -1.8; 82.1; 81.5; 81.7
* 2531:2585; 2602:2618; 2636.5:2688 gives 2.3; 83.9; 81.9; 82.9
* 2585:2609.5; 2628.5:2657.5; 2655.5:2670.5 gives -3.0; 69.8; 81.7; 78.1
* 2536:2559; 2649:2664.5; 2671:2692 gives -0.7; 81.9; 79.6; 80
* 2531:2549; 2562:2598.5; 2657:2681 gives -1.0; 82.2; 79.6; 81.4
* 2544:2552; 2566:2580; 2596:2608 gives -2.9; 81.3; 58.1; 70.5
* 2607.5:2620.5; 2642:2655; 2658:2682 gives -0.7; 81.8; 79.4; 80.3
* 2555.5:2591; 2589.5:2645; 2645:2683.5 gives 2.9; 85.4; 81.3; 83.4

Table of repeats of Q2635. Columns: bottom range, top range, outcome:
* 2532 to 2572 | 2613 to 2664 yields 1.04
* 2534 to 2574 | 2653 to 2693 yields 0.97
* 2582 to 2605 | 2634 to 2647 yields 1.15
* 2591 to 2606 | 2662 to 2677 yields 1.21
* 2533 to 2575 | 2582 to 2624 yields 0.92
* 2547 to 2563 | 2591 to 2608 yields 0.77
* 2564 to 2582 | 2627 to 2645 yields 1.02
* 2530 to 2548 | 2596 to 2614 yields 0.77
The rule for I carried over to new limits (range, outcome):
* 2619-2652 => 92.49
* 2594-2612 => 80.33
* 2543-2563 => 86.68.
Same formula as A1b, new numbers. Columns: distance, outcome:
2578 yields 84.26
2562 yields 86.68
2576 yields 84.67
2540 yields 75.96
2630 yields 92.09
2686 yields 78.96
